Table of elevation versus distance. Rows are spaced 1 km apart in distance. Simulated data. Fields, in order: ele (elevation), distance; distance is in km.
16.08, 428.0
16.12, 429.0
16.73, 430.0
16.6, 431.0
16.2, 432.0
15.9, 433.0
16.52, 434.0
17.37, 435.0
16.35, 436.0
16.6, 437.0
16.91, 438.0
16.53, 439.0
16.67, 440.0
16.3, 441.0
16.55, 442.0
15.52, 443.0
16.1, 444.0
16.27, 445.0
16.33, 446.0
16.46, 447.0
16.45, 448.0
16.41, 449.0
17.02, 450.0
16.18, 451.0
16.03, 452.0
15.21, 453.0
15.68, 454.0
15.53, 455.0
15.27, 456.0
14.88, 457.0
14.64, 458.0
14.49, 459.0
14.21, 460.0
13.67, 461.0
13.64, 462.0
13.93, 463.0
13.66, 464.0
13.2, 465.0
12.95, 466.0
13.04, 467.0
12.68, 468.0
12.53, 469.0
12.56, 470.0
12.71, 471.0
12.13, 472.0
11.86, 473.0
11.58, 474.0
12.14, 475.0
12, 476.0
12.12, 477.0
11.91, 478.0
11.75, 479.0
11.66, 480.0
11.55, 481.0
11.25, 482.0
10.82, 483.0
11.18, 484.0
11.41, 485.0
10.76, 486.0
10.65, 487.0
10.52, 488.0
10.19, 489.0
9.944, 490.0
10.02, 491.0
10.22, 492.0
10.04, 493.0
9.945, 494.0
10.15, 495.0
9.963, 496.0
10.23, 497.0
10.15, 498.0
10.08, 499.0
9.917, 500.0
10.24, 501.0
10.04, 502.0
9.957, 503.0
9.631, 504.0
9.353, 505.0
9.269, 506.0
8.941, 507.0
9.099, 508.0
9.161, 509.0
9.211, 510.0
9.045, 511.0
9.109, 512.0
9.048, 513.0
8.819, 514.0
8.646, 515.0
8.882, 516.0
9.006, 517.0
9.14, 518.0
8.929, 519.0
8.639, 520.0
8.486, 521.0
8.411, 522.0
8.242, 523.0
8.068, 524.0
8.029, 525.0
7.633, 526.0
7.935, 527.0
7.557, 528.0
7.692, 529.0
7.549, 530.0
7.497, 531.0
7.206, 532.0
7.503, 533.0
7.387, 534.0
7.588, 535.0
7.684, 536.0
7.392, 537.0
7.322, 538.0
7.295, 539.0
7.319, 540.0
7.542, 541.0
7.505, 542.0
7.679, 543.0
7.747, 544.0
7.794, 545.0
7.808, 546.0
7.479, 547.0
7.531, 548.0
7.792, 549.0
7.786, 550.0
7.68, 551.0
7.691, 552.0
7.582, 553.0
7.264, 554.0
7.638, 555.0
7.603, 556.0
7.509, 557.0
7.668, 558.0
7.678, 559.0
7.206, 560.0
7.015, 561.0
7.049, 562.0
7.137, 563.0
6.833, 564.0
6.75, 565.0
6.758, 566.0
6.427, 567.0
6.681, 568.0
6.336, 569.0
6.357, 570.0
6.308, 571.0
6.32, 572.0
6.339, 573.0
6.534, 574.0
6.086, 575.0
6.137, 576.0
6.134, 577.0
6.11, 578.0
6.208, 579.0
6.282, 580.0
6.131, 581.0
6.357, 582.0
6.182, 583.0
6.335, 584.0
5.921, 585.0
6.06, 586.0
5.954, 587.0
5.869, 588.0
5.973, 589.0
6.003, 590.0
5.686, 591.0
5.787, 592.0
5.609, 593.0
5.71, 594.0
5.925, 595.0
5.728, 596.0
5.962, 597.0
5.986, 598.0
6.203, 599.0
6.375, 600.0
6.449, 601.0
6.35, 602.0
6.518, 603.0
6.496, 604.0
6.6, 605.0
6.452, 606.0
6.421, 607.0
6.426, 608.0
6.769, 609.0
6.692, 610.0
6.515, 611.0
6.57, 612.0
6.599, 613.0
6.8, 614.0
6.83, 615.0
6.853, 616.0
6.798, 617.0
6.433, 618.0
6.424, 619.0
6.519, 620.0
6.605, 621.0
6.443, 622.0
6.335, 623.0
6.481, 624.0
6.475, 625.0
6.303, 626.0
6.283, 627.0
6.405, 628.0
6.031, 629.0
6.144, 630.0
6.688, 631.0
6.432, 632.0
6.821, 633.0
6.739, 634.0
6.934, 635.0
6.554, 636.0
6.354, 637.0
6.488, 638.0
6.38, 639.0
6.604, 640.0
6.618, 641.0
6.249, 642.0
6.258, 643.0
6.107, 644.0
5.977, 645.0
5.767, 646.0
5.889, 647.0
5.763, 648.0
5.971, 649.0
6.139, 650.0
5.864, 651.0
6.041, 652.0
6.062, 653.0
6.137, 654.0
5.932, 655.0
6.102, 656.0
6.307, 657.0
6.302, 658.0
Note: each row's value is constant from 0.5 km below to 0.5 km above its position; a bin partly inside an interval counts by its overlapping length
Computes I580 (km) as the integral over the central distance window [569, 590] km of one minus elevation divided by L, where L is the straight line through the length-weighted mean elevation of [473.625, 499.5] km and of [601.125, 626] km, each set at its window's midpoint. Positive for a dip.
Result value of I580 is 4.2 km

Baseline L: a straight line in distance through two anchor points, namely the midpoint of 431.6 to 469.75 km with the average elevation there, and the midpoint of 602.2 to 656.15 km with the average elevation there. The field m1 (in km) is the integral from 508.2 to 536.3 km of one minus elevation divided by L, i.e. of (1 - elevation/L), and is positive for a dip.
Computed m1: 8.28 km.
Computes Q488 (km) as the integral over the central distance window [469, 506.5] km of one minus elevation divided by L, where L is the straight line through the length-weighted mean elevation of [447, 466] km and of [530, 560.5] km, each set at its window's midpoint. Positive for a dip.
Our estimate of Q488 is 4.7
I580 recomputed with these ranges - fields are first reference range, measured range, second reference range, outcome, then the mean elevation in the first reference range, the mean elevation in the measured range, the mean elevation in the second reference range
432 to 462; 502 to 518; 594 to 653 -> 4.3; 15.9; 9.17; 6.37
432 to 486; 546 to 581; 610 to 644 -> 9.3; 14.3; 6.94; 6.51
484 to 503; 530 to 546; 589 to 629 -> 2.3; 10.3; 7.51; 6.35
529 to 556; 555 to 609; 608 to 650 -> 4.9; 7.55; 6.41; 6.43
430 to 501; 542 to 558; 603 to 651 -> 3.5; 13.5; 7.64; 6.43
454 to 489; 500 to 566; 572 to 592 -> 6.5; 12.6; 8.08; 6.12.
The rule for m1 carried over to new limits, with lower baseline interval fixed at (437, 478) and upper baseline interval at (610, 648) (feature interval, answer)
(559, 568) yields 2.5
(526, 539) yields 4.1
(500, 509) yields 2.0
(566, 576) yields 3.0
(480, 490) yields 1.8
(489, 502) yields 2.7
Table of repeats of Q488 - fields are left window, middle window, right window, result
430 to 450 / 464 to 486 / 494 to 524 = 1.3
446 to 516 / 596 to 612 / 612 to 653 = 2.2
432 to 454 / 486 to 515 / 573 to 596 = 5.8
